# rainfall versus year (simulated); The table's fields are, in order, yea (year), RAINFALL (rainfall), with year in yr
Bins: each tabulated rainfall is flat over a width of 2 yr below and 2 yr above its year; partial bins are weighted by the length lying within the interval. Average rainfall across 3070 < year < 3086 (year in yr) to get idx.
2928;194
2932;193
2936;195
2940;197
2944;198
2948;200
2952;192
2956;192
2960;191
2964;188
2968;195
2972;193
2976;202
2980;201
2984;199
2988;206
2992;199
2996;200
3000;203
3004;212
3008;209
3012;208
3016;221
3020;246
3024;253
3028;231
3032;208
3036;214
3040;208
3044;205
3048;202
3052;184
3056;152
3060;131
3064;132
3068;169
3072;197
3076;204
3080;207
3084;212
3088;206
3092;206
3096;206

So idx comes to 205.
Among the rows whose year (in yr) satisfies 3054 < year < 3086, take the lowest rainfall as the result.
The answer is 131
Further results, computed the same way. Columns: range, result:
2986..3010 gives 199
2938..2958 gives 192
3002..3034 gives 208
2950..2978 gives 188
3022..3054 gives 184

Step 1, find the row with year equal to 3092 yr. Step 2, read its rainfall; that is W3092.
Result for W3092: 206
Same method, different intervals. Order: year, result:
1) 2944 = 198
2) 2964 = 188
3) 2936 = 195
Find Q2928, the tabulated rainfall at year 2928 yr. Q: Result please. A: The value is 194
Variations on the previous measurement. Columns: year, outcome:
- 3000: 203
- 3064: 132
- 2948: 200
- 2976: 202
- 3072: 197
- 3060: 131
